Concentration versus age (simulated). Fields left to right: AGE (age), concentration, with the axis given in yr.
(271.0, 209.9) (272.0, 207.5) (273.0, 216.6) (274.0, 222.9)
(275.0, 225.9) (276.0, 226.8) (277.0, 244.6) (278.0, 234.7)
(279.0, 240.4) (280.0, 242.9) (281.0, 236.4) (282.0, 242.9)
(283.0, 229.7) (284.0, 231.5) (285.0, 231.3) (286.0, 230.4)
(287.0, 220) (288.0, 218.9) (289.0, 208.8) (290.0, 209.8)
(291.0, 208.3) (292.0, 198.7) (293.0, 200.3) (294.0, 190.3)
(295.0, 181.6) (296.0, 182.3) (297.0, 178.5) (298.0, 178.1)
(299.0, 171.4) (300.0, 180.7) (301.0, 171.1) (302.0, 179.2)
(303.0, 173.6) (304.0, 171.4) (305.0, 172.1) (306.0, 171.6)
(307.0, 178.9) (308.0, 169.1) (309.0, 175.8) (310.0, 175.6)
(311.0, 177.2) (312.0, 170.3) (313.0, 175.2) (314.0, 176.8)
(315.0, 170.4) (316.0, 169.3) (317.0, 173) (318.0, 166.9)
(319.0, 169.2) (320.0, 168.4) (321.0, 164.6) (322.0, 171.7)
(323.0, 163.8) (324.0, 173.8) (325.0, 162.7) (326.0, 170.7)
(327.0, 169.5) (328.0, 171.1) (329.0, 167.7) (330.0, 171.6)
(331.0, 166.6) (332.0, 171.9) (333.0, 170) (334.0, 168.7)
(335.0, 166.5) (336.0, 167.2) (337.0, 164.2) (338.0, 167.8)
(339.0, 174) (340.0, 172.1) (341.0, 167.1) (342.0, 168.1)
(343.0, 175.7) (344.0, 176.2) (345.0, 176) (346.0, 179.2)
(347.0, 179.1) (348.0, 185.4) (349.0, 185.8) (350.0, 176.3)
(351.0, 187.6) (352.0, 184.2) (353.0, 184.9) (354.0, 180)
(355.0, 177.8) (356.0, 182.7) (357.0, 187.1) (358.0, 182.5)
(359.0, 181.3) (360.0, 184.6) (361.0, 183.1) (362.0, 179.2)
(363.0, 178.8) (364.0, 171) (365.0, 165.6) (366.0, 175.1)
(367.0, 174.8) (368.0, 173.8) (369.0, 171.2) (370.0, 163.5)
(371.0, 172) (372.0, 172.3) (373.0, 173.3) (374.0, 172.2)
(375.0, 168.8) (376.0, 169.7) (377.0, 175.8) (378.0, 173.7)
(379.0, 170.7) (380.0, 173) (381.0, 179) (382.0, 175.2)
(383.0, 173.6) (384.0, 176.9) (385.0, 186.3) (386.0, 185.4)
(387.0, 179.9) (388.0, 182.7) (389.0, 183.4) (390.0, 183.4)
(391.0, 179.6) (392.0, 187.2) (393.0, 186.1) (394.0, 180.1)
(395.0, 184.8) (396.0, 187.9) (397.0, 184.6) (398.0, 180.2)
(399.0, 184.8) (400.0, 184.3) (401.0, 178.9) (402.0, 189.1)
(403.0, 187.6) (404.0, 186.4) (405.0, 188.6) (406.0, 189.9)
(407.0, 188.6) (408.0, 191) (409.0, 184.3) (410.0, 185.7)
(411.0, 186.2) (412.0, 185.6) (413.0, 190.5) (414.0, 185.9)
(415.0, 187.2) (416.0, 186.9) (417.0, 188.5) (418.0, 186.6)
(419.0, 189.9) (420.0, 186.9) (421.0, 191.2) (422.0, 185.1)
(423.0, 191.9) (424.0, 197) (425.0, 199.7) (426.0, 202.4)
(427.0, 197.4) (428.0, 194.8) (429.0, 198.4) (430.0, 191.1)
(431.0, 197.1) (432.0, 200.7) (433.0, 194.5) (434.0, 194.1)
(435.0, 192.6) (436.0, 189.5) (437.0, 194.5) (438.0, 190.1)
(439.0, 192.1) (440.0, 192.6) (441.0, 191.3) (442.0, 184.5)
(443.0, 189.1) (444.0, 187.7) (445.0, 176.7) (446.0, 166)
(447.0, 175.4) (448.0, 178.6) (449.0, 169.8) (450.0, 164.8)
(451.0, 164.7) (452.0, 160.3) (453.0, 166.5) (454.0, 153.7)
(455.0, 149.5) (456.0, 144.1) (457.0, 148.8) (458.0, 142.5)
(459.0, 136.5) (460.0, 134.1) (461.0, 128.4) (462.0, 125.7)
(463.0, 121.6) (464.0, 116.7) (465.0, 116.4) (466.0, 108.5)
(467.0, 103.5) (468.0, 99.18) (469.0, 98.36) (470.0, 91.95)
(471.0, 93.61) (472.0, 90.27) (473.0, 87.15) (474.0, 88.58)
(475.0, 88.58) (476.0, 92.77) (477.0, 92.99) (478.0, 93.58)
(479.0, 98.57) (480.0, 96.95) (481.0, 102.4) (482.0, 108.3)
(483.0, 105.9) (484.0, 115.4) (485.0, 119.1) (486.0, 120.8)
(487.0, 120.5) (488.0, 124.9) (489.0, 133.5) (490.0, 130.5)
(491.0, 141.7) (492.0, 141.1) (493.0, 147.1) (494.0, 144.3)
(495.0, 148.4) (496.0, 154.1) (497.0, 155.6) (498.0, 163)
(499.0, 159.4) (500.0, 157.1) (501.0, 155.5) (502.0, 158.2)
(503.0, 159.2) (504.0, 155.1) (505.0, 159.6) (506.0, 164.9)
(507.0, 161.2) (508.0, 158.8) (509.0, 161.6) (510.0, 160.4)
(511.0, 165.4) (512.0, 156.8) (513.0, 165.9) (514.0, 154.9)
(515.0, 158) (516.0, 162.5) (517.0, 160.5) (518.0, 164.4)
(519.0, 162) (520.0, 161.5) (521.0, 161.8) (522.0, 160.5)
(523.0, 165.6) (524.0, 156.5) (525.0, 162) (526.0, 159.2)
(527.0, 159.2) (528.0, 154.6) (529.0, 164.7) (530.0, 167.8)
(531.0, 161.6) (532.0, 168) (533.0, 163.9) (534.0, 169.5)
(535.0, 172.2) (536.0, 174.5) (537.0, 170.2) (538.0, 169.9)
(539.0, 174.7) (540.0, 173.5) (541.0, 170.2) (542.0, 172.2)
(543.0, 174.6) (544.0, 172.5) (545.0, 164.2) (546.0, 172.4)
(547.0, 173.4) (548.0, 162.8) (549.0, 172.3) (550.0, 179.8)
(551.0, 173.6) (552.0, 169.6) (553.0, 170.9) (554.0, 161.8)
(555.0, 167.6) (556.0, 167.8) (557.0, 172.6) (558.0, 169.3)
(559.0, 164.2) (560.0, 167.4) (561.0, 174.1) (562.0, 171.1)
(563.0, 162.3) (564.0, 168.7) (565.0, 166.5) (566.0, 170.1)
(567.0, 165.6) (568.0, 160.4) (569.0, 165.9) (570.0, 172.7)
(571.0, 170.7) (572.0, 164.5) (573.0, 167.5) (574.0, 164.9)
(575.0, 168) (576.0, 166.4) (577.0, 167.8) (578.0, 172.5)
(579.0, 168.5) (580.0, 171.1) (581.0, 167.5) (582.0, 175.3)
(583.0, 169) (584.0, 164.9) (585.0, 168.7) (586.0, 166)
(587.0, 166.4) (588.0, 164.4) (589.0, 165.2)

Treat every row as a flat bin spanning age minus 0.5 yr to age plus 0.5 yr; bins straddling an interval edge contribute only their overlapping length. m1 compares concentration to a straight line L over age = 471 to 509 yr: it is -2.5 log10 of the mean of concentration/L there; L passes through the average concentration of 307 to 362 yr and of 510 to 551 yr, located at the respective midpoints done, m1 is 0.28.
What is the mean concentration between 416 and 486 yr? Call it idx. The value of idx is 152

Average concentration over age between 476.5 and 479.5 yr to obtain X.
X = 95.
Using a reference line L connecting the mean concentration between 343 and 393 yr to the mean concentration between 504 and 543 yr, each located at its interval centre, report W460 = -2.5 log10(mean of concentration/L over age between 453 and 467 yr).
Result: 0.265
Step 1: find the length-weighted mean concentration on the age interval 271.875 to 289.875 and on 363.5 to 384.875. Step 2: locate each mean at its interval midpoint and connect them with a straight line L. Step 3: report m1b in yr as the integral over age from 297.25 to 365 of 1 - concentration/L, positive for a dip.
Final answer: 8.0 yr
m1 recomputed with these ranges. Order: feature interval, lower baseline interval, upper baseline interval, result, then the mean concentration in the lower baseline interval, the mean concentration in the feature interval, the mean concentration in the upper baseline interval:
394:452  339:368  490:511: -0.12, 178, 187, 155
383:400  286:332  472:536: -0.12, 179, 183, 144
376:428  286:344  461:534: -0.17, 177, 185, 138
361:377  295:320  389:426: 0.06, 174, 173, 187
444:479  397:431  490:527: 0.33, 189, 129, 158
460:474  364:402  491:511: 0.46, 178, 107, 156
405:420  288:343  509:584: -0.10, 176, 188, 167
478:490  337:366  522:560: 0.45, 178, 113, 168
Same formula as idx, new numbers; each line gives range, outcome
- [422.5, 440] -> 195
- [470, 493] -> 109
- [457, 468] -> 123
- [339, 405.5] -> 179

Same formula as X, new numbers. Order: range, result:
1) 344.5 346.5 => 178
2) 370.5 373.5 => 173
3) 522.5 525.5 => 161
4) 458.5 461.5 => 133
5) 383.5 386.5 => 183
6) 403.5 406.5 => 188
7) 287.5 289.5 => 214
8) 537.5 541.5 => 172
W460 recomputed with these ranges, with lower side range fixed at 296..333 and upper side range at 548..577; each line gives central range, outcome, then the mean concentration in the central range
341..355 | -0.048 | 179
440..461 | 0.039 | 164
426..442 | -0.142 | 194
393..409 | -0.091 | 186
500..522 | 0.058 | 160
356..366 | -0.049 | 179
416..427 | -0.129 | 192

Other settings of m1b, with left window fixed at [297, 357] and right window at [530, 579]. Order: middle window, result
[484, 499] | 2.8 yr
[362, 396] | -0.8 yr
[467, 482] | 6.7 yr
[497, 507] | 0.7 yr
